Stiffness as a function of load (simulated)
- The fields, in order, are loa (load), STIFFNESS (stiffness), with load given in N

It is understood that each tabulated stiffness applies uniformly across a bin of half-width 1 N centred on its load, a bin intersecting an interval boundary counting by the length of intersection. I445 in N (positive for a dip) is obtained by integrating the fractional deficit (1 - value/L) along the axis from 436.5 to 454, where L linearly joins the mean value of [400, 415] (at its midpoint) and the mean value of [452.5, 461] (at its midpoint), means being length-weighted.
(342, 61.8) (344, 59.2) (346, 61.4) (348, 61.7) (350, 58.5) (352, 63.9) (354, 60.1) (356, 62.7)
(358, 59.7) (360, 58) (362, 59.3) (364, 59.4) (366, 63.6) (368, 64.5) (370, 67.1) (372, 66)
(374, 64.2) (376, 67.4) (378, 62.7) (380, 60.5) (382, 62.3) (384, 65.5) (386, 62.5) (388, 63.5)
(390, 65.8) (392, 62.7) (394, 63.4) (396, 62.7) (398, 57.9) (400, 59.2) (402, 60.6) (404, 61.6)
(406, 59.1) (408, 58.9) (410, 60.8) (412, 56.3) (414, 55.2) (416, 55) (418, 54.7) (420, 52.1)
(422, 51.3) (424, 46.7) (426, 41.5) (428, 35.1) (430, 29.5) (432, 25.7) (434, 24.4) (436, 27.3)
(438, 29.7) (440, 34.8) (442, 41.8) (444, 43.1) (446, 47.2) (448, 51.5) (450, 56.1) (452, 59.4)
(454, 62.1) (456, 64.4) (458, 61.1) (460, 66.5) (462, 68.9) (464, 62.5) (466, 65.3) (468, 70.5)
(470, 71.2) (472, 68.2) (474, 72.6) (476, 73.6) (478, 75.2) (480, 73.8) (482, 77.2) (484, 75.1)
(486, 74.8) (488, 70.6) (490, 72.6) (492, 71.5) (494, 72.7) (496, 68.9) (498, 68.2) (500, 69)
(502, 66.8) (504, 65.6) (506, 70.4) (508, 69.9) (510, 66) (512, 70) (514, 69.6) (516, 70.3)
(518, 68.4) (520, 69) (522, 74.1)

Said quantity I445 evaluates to 4.6 N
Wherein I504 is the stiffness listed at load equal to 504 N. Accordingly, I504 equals 65.6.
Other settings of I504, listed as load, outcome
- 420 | 52.1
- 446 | 47.2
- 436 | 27.3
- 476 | 73.6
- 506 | 70.4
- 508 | 69.9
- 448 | 51.5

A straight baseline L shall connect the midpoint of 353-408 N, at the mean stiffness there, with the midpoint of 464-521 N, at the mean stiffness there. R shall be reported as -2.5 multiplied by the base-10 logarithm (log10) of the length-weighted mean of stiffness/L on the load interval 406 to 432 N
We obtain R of 0.302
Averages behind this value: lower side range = 62.2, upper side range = 70.5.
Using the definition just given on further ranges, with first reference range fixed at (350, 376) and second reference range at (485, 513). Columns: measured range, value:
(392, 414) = 0.08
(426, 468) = 0.36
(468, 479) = -0.06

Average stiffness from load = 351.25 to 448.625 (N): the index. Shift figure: 54.4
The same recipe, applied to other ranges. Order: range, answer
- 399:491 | 56.6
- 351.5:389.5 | 62.8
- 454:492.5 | 70.1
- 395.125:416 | 59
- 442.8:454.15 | 52.4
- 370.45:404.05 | 63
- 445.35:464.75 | 60.2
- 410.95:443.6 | 41.4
